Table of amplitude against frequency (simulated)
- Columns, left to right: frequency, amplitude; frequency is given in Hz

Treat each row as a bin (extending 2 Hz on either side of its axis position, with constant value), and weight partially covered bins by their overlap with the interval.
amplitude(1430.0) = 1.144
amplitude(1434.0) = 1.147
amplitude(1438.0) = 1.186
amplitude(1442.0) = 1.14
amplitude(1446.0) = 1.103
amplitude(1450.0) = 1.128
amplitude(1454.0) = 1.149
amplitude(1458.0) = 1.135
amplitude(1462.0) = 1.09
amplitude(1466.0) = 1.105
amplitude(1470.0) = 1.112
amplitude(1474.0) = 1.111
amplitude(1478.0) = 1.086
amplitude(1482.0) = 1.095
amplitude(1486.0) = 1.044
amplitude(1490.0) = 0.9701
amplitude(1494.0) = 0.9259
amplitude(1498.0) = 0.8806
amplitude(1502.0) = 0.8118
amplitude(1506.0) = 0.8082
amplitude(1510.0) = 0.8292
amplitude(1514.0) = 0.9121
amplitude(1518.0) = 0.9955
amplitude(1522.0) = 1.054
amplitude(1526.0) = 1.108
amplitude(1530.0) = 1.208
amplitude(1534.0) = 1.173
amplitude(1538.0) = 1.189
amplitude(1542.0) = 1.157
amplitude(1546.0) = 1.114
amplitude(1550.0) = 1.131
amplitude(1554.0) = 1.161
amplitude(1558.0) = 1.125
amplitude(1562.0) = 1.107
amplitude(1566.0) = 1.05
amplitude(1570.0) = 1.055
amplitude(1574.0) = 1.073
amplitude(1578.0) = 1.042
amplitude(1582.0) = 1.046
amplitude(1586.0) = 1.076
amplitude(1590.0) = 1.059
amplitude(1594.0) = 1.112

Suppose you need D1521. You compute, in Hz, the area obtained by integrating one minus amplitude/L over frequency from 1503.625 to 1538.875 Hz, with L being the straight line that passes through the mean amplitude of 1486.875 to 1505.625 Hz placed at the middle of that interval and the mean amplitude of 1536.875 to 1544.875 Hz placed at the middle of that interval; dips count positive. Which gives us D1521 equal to 1.0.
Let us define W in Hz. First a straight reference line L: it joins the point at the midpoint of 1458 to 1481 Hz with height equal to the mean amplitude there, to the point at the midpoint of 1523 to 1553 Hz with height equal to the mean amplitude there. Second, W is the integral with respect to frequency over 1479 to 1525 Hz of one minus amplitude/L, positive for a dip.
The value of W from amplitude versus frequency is 7.4 Hz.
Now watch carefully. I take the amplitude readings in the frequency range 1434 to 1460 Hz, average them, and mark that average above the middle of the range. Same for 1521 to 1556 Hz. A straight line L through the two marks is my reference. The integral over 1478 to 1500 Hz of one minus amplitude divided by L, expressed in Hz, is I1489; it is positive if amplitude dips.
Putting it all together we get 2.9 Hz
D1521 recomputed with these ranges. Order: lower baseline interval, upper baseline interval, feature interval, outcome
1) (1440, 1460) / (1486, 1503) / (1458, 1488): -2.2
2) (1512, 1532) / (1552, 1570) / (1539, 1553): -0.7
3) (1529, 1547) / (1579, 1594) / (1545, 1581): 0.7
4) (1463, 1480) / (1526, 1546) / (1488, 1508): 4.4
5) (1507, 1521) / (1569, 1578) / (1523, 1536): -2.8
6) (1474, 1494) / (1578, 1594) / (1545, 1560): -1.1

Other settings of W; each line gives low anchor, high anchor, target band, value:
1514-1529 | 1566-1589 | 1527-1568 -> -3.5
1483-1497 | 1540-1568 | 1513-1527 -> 0.4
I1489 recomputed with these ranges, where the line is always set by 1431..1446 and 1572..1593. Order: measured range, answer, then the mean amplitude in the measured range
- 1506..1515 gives 2.1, 0.852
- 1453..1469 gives 0.3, 1.12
